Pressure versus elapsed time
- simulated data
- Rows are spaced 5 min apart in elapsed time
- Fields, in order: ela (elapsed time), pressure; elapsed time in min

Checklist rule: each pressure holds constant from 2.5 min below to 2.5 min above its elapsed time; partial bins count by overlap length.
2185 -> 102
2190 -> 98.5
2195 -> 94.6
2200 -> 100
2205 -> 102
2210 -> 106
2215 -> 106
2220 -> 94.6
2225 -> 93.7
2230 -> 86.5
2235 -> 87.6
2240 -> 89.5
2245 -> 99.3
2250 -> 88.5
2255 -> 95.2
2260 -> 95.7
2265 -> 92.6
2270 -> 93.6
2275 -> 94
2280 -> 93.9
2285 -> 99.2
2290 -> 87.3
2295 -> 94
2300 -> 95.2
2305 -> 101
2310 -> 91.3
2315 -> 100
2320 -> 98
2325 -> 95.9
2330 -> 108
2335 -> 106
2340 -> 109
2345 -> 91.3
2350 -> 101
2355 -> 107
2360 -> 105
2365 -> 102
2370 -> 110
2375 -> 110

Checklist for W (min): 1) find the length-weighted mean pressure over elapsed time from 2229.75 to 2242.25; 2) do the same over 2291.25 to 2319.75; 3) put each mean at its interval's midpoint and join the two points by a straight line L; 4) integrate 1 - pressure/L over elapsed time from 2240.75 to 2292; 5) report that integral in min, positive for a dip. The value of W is -1.3 min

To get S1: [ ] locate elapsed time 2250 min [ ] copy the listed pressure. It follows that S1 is 88.5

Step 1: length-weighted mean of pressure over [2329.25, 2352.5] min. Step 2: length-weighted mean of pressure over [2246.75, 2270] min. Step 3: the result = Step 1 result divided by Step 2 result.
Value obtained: 1.1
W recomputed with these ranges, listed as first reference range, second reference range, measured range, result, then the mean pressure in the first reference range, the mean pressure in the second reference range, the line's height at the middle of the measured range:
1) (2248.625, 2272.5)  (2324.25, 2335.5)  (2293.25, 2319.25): 1.00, 93.3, 104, 100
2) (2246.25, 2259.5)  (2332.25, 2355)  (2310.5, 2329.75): 0.31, 93.1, 102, 100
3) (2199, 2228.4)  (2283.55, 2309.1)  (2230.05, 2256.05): 1.81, 100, 94.9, 98.2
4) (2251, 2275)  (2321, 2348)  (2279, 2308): 0.64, 93.9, 102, 97.3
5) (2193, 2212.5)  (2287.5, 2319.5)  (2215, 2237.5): 1.62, 101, 95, 99.5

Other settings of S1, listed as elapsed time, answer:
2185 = 102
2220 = 94.6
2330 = 108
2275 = 94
